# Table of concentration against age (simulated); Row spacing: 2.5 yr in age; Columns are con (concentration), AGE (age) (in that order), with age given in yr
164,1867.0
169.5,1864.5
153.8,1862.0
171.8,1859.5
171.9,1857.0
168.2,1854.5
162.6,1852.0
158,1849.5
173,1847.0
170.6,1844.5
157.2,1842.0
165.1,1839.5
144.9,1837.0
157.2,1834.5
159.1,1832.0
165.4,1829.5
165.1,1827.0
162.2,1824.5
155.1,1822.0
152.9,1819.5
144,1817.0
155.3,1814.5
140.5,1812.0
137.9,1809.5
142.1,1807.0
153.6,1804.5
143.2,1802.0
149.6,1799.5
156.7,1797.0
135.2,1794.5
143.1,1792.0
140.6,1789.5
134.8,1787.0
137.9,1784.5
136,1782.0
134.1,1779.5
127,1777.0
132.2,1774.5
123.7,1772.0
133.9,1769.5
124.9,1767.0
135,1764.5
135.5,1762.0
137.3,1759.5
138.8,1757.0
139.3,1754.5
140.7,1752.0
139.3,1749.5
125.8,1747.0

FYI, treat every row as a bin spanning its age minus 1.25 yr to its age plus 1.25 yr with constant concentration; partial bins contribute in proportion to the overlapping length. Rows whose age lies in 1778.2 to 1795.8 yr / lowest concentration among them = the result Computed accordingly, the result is 134.1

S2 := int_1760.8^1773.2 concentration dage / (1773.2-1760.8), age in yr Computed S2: 131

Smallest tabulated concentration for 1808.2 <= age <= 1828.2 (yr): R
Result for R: 137.9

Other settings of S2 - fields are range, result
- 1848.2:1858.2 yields 165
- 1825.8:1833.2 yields 163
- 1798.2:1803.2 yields 147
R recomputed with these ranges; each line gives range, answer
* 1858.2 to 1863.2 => 153.8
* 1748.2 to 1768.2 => 124.9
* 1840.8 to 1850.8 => 157.2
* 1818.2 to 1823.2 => 152.9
